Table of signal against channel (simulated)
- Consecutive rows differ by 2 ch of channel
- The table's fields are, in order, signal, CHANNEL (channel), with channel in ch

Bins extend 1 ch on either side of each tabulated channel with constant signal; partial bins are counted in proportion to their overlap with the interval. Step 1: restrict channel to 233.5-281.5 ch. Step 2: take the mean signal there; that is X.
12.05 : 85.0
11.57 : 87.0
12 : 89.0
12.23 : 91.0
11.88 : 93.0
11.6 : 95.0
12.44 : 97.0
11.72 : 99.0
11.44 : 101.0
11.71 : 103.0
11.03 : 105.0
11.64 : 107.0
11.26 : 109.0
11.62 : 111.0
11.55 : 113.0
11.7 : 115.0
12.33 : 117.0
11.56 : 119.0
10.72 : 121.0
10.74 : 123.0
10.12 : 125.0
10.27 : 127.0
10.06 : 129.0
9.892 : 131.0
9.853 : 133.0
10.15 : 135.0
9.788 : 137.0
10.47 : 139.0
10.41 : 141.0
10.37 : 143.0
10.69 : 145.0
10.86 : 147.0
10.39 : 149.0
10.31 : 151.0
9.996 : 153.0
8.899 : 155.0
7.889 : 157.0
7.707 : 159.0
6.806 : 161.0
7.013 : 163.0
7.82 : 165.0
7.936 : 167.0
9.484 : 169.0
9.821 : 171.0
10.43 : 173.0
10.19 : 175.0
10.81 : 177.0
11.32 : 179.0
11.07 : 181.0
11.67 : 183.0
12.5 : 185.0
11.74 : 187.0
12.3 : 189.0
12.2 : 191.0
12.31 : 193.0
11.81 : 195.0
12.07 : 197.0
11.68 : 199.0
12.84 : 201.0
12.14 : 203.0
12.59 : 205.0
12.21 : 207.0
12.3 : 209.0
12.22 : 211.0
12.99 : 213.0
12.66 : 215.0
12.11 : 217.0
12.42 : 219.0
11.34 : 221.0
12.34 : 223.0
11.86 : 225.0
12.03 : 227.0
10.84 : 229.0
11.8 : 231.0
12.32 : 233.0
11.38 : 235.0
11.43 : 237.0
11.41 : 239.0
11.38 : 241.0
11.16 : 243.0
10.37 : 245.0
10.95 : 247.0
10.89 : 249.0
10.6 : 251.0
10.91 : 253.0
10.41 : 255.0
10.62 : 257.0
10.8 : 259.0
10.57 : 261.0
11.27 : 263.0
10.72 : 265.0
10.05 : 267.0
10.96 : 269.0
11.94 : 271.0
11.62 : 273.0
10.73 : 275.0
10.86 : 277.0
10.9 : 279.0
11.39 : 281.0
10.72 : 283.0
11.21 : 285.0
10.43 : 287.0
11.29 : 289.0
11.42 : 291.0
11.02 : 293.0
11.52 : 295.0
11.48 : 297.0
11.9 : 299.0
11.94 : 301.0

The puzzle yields 11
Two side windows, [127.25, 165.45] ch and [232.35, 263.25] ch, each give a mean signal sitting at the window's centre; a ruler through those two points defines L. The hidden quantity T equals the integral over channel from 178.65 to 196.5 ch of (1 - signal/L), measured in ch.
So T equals -3.19 ch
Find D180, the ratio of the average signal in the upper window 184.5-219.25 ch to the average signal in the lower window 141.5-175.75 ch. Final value 1.3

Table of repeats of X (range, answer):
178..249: 11.9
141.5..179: 9.37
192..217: 12.3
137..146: 10.4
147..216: 10.8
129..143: 10.1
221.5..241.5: 11.7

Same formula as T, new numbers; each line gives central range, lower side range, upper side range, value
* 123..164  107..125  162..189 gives 4.6 ch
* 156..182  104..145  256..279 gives 4.1 ch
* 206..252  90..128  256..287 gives -2.6 ch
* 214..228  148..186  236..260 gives -2.2 ch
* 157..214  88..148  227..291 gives 1.0 ch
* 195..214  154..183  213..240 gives -2.5 ch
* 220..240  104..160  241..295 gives -1.6 ch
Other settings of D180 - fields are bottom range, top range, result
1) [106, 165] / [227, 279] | 1.09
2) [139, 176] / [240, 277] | 1.17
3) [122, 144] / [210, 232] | 1.18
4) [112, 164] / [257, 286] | 1.09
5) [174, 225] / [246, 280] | 0.91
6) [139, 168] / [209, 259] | 1.26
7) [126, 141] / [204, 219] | 1.23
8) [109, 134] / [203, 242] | 1.10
